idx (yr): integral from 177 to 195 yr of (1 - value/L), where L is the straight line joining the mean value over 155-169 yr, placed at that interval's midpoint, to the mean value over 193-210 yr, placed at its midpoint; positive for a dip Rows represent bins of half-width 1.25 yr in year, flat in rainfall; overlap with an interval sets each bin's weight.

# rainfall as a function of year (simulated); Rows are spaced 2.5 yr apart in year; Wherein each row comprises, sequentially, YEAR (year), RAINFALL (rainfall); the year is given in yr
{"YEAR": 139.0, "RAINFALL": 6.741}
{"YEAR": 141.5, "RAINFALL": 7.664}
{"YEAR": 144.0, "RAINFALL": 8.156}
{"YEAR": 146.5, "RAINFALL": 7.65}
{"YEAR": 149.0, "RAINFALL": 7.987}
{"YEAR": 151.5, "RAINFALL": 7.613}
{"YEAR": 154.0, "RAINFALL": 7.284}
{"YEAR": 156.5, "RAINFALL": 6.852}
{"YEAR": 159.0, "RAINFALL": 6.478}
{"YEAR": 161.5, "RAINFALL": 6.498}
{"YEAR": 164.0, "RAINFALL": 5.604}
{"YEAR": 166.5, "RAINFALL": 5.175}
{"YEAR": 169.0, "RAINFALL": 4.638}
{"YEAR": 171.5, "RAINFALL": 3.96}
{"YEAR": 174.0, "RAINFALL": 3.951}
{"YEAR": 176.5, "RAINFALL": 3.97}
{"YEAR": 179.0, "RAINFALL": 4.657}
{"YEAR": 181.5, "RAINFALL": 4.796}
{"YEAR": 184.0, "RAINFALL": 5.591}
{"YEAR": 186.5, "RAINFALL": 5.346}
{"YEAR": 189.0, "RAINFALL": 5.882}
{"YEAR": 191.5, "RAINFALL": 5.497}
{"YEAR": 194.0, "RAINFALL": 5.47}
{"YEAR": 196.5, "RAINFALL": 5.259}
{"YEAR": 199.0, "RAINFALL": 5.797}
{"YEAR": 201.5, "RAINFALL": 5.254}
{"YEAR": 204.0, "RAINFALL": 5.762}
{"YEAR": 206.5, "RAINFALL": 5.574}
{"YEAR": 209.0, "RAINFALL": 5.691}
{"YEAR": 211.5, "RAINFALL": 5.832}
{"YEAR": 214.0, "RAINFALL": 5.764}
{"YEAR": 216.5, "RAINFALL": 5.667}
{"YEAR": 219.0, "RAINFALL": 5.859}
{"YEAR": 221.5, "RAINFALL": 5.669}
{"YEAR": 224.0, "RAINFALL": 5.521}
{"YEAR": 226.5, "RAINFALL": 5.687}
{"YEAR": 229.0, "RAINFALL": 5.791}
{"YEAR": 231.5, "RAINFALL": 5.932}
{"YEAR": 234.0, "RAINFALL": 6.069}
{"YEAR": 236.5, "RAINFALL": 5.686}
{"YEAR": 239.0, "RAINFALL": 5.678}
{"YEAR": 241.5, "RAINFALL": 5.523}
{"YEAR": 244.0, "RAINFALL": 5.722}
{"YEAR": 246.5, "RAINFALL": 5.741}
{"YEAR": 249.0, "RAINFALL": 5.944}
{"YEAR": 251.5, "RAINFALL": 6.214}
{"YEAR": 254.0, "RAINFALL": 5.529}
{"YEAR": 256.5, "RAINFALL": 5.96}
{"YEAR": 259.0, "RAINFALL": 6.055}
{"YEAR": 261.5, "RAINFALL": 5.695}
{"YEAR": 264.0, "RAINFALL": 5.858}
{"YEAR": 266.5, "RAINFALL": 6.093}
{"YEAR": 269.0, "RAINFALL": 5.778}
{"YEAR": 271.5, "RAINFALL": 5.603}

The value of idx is 1.4 yr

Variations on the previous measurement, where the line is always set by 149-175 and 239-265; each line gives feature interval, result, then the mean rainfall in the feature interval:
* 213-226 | 0.4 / 5.69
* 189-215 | 1.2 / 5.6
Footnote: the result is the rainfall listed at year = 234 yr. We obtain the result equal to 6.069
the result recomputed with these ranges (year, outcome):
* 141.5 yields 7.664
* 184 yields 5.591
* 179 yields 4.657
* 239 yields 5.678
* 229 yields 5.791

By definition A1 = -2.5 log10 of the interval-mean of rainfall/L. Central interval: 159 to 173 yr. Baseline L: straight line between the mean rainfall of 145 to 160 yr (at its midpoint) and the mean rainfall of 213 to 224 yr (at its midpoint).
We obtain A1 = 0.31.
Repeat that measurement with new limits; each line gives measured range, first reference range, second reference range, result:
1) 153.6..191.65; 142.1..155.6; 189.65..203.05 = 0.23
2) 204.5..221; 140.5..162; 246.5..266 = 0.14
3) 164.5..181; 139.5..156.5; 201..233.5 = 0.48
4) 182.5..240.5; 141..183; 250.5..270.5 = 0.06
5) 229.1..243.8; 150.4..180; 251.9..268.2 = 0.00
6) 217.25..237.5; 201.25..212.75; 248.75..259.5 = 0.00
